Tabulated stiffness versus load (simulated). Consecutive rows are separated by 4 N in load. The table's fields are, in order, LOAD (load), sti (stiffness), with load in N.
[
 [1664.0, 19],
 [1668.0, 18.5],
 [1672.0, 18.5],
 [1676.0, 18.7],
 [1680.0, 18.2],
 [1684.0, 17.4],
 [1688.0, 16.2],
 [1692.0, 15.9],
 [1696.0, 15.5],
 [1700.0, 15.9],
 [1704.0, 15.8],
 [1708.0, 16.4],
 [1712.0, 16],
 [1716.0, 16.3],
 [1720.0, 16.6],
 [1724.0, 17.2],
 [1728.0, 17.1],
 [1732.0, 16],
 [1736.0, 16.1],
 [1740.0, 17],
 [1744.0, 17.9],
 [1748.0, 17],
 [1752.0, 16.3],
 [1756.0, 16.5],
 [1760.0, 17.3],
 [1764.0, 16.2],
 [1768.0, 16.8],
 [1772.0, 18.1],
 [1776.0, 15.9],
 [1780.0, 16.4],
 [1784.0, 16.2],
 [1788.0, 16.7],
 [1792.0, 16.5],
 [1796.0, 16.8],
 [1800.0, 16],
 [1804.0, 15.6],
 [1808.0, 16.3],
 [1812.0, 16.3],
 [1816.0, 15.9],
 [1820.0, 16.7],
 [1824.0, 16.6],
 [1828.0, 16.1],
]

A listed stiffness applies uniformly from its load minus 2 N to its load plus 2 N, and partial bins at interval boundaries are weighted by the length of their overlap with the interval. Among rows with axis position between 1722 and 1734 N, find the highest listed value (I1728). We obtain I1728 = 17.2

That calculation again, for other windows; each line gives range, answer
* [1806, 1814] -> 16.3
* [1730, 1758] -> 17.9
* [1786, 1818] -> 16.8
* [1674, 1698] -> 18.7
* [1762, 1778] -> 18.1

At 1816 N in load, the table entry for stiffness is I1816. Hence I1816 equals 15.9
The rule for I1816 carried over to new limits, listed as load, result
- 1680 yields 18.2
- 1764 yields 16.2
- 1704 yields 15.8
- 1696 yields 15.5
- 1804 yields 15.6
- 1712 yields 16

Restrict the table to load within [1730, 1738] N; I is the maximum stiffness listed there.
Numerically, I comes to 16.1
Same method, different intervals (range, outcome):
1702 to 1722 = 16.6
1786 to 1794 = 16.7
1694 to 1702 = 15.9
